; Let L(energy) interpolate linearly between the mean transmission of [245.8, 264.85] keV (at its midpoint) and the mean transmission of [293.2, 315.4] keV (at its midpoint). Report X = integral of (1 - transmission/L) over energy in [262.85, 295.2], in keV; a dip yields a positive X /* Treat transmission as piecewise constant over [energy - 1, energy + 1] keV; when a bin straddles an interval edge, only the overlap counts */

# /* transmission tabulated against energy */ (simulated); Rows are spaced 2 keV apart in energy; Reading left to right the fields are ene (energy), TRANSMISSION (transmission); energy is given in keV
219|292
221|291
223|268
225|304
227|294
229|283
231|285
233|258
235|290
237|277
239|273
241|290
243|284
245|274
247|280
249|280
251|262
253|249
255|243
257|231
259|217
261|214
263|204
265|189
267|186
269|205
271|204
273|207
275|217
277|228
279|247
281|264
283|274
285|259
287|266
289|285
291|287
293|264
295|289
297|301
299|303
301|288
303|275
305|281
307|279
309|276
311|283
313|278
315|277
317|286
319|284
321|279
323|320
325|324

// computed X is 2.8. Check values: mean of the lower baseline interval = 240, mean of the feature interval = 239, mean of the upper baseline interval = 284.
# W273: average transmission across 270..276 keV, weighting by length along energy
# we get 209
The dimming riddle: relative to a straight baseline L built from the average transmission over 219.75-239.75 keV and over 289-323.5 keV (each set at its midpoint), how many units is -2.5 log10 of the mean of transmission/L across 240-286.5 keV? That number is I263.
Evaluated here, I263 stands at 0.18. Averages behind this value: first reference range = 283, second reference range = 285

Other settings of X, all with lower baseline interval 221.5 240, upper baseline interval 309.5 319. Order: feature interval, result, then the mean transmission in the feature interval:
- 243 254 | 0.43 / 270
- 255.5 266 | 2.57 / 213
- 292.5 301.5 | -0.30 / 290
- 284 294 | 0.32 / 272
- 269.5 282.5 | 2.43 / 229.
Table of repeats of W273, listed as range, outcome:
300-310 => 280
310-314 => 280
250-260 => 240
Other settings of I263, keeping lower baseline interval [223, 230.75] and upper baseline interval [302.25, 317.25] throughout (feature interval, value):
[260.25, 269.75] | 0.39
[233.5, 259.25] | 0.08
